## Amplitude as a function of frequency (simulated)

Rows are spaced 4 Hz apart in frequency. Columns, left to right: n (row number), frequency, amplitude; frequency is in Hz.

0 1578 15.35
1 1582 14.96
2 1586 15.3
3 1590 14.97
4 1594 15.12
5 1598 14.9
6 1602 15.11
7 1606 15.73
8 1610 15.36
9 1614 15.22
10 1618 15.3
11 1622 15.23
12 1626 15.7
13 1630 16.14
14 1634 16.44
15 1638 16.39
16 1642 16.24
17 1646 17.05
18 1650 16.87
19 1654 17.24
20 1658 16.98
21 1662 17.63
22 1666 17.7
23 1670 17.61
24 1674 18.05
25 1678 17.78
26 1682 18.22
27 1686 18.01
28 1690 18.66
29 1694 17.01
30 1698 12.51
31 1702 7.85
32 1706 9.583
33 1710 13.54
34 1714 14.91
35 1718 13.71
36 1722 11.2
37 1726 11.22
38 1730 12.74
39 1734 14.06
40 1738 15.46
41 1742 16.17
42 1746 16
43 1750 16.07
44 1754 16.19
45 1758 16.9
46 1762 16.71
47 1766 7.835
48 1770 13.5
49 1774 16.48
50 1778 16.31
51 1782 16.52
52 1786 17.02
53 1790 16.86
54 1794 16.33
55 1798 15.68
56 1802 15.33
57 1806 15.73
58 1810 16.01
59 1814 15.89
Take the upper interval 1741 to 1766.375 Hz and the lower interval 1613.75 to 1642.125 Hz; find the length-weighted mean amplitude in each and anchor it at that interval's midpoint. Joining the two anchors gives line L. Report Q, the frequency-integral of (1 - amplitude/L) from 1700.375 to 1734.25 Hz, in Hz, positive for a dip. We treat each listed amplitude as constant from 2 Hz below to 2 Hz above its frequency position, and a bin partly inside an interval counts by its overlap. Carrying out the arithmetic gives 7.8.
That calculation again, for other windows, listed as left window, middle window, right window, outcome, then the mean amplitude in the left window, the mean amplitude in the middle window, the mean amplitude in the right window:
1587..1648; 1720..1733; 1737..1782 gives 2.9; 15.7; 11.9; 15.3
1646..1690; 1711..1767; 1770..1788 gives 8.0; 17.6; 14.3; 16.2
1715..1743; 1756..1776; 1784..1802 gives 1.1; 13.5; 14.3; 16.3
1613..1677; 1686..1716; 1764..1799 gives 4.3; 16.7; 13.7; 15.2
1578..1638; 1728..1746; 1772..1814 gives 1.4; 15.4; 14.8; 16.2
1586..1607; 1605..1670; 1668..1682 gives 0.8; 15.2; 16.4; 17.9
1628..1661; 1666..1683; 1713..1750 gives -2.3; 16.7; 17.9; 14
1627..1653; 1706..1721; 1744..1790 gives 2.5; 16.5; 13.3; 15.5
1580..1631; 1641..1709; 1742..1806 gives -3.2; 15.3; 16.1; 15.6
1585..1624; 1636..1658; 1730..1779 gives -2.3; 15.2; 16.8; 15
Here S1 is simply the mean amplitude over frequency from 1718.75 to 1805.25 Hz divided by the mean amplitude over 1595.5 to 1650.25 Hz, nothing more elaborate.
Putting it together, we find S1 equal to 0.9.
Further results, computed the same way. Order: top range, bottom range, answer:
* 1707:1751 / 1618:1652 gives 0.86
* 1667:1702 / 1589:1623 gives 1.10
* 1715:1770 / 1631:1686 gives 0.82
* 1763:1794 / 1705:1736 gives 1.19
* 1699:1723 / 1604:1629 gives 0.77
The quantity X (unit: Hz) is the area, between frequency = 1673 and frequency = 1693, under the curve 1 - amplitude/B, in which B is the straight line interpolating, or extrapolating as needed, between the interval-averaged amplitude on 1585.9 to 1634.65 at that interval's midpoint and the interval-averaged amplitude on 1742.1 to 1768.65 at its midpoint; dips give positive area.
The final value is -3.80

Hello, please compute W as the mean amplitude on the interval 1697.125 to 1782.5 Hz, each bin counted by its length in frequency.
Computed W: 13.9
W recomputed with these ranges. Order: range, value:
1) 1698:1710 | 10.2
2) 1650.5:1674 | 17.4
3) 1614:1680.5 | 16.7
